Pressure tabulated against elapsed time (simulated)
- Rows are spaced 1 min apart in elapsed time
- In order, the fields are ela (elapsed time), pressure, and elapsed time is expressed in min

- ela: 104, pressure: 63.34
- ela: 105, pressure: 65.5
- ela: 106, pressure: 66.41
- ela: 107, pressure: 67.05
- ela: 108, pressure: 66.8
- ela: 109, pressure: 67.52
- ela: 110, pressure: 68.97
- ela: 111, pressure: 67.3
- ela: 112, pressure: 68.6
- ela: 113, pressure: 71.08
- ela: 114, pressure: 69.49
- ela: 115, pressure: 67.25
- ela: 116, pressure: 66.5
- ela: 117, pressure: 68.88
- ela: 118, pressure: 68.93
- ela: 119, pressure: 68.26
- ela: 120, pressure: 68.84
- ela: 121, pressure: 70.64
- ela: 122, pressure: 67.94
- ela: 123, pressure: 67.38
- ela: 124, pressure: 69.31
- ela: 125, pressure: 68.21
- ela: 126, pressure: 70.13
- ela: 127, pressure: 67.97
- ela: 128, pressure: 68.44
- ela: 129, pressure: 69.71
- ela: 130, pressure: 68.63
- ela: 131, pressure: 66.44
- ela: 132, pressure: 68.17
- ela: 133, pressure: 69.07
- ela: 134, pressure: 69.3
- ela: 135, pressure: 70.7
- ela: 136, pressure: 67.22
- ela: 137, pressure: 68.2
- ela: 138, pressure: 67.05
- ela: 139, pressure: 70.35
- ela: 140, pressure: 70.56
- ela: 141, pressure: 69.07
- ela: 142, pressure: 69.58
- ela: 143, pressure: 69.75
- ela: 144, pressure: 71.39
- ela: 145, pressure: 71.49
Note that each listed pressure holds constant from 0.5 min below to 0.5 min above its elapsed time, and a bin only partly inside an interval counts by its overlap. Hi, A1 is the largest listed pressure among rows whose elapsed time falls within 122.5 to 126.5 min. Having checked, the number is 70.13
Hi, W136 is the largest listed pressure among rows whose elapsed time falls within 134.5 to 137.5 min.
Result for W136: 70.7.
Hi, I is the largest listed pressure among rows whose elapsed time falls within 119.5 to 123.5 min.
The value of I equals 70.64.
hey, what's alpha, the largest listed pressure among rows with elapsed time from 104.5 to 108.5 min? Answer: 67.05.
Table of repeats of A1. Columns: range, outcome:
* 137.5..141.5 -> 70.56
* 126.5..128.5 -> 68.44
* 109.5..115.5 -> 71.08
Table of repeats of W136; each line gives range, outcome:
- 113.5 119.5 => 69.49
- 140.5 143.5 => 69.75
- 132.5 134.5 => 69.3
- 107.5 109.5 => 67.52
